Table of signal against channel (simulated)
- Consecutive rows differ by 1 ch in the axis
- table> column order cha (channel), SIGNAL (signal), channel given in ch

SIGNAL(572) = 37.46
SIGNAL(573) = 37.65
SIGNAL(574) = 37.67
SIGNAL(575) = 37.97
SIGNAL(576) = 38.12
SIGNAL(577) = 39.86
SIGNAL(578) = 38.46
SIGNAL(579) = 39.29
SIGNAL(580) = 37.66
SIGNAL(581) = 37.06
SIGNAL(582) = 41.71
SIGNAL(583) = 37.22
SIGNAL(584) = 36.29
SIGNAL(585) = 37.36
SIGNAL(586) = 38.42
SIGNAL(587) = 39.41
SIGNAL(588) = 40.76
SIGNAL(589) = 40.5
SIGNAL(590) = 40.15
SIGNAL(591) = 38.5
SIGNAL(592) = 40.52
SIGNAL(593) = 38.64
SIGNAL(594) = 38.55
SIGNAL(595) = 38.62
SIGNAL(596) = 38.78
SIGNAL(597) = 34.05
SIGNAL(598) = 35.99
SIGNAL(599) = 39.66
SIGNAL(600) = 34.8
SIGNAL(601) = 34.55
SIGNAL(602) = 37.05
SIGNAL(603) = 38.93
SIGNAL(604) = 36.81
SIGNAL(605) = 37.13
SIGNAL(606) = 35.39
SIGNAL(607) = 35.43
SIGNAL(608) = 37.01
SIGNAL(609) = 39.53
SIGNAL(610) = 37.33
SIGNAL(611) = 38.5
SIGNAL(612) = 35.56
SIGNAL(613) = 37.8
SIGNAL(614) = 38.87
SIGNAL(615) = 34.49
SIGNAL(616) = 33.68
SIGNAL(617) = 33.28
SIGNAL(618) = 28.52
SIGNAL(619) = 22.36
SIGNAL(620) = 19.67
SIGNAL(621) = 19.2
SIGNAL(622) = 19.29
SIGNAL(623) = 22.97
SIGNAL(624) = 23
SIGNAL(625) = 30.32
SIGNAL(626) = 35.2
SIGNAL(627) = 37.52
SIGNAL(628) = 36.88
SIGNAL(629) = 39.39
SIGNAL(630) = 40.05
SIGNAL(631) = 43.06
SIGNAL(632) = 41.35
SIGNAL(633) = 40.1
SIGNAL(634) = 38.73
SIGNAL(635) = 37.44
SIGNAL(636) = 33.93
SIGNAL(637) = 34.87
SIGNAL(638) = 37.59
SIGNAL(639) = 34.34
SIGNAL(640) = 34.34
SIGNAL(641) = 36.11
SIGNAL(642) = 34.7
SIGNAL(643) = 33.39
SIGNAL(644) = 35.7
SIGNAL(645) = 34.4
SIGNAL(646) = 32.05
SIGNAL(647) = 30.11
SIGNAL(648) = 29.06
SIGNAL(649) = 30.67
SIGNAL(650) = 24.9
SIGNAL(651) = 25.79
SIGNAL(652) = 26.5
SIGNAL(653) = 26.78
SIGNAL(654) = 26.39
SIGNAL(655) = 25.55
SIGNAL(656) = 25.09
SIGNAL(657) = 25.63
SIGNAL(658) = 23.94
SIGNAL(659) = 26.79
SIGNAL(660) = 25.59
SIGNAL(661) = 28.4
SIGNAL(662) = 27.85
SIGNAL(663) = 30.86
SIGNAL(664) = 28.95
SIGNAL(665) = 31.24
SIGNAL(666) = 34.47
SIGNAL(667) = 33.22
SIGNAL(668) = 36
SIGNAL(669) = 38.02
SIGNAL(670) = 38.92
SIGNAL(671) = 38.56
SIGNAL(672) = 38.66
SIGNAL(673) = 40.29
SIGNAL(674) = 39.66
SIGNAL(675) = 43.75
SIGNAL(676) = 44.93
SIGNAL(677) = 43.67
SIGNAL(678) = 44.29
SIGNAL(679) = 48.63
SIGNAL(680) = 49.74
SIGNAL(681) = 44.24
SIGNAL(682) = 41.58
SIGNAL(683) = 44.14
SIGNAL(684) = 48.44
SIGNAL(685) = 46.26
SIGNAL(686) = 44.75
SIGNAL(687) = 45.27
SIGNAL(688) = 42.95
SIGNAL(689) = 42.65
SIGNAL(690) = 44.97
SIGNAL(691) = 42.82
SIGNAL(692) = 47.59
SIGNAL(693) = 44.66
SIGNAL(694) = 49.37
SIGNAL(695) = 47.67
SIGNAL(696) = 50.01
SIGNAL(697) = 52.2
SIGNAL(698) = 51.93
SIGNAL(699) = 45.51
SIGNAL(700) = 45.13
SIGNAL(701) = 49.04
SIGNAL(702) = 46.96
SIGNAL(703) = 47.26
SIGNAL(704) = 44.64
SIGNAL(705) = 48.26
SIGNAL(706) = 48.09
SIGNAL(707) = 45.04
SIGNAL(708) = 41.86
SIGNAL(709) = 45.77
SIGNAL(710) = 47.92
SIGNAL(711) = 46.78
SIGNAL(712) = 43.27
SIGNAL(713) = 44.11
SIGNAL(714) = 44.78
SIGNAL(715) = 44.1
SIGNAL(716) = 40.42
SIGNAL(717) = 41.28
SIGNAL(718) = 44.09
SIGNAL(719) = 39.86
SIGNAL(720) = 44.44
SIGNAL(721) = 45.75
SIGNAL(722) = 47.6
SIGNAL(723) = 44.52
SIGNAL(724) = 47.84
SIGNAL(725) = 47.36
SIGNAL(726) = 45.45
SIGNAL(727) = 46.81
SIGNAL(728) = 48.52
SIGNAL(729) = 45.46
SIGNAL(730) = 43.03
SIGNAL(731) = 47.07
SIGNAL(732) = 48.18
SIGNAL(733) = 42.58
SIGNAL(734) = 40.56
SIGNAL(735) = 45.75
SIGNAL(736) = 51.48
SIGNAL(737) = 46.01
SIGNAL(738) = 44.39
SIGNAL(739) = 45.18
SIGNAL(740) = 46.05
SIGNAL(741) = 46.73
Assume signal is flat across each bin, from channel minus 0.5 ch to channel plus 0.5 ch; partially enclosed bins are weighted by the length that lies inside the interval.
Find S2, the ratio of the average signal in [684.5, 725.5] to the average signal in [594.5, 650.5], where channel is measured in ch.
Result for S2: 1.3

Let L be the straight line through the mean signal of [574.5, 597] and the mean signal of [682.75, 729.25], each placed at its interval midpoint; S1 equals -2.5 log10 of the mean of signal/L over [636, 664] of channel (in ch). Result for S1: 0.379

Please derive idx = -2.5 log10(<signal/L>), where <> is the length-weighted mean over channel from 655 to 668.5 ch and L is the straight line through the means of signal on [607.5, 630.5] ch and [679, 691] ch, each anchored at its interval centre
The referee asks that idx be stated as 0.37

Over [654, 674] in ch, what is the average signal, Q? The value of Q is 31.6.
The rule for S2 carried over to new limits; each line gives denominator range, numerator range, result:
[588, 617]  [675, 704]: 1.24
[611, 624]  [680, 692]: 1.54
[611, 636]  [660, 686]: 1.19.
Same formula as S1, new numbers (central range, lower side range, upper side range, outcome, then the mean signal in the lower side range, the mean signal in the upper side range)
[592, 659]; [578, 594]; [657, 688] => 0.16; 38.9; 38.2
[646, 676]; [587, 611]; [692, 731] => 0.33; 37.8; 46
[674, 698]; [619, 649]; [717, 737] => -0.15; 33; 45.5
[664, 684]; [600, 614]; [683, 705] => 0.10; 37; 46.6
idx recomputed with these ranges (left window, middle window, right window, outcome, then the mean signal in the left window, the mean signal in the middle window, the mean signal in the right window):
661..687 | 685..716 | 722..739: -0.08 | 39.9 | 46.1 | 46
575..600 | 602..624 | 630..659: 0.11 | 38.5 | 32.4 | 32.3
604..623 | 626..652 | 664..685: 0.03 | 32.3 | 34.9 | 41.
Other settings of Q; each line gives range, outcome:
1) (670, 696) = 44.4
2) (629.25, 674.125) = 32.9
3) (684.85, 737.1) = 45.8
